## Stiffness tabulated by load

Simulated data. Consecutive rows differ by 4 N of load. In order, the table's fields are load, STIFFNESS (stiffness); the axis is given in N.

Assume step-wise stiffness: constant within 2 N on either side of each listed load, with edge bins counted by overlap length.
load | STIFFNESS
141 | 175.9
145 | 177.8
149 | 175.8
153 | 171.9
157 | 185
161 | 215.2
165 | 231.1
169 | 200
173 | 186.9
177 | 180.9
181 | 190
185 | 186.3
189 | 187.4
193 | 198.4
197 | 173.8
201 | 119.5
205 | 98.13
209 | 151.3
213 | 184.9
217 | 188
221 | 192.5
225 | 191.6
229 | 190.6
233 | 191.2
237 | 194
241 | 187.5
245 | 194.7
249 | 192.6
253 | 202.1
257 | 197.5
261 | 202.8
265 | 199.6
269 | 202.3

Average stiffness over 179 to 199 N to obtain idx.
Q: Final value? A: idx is 187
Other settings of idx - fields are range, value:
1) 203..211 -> 125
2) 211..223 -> 188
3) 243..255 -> 196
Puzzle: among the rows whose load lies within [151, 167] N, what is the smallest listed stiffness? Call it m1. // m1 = 171.9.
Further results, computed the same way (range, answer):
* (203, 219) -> 98.13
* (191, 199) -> 173.8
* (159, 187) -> 180.9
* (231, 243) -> 187.5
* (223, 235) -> 190.6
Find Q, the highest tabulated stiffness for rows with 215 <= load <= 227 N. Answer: 192.5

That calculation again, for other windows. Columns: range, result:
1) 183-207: 198.4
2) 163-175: 231.1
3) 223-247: 194.7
